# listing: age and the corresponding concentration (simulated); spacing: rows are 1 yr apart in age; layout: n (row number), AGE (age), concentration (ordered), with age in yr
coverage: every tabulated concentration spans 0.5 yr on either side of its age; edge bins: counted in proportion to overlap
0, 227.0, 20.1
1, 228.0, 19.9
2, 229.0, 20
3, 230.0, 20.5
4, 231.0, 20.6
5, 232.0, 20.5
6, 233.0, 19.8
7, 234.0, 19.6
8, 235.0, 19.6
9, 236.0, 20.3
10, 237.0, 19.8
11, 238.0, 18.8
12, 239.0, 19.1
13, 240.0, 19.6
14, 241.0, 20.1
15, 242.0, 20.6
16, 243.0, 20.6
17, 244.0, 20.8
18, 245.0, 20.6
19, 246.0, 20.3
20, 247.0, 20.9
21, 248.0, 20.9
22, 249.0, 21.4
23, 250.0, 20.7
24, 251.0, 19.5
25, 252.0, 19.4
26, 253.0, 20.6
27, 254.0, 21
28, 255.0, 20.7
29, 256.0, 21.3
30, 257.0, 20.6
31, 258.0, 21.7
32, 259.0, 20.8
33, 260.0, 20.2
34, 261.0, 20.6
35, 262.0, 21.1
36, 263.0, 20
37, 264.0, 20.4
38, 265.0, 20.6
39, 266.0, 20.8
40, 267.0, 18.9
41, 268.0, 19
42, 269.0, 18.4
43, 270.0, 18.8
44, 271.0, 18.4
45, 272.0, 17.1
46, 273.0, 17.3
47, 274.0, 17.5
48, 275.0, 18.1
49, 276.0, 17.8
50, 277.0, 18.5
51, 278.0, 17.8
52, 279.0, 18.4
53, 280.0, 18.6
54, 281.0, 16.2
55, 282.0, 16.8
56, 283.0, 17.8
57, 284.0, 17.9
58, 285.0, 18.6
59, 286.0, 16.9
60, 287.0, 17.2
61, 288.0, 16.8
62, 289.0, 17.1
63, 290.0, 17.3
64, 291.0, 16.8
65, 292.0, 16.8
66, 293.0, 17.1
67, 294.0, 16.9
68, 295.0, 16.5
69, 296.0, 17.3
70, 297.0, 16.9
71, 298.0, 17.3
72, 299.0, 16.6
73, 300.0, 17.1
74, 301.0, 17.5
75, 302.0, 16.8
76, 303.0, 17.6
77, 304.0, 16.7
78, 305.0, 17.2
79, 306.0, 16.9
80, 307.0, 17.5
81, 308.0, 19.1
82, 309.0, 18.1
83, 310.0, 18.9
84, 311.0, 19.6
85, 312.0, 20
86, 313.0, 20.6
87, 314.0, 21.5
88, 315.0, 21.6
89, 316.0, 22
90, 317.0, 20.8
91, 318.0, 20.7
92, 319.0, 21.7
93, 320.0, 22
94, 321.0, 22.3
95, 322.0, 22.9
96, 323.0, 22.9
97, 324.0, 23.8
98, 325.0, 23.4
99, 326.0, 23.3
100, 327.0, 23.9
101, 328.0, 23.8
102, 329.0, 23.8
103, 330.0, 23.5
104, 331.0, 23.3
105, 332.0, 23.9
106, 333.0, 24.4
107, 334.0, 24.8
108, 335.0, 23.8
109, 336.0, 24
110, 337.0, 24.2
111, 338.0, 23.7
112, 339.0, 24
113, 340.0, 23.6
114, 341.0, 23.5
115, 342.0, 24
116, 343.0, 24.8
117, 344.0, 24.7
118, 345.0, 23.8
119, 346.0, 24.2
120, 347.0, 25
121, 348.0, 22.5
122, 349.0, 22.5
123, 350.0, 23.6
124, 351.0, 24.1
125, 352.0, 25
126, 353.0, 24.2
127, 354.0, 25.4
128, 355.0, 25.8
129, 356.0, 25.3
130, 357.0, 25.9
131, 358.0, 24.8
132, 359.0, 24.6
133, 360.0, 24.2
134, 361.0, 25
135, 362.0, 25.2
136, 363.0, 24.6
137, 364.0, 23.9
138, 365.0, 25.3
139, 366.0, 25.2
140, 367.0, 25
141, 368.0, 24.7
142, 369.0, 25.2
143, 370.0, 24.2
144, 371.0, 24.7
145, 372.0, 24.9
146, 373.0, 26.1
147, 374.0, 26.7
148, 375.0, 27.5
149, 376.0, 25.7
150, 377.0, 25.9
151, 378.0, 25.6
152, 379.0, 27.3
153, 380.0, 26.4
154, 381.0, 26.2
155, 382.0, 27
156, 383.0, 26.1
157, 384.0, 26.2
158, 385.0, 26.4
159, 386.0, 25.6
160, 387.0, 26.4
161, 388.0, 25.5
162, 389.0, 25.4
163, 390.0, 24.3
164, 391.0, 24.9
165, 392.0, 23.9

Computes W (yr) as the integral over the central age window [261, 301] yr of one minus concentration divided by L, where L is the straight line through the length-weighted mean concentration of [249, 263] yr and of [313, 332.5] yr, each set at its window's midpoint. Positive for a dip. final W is 6.4 yr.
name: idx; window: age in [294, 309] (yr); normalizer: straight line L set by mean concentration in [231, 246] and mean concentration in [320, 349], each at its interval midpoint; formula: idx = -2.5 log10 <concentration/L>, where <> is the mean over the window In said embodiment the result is 0.287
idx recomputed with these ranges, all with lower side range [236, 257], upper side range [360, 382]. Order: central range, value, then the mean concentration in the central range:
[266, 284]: 0.19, 18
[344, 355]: 0.02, 24.1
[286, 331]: 0.18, 19.5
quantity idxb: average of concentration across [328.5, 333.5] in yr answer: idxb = 23.8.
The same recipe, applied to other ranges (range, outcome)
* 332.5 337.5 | 24.2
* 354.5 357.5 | 25.7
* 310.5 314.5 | 20.4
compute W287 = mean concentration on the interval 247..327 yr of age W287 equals 19.2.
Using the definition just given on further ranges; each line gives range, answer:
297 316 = 18.4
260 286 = 18.6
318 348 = 23.6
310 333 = 22.3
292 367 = 22.1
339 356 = 24.2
